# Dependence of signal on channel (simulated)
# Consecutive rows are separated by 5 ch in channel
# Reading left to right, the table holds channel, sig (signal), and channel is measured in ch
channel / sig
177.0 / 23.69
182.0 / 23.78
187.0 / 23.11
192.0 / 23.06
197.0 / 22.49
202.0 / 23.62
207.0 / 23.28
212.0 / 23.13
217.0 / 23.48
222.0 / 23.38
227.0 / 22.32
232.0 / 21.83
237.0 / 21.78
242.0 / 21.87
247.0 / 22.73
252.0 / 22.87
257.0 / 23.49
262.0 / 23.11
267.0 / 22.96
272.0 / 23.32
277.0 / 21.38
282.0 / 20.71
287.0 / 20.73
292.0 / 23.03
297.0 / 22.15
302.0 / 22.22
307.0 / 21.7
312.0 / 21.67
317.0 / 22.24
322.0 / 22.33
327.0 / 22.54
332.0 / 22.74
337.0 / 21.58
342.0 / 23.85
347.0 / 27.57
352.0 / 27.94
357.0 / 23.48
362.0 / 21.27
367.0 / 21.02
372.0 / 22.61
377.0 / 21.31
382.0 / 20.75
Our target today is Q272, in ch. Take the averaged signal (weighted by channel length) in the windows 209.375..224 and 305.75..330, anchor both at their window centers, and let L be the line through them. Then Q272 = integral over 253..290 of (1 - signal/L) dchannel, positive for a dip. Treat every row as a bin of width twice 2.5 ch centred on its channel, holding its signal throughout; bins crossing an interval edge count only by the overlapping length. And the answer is 0.66 ch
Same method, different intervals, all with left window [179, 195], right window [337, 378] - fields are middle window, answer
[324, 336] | 0.5 ch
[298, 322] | 1.5 ch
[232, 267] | 1.2 ch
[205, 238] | 0.8 ch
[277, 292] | 1.4 ch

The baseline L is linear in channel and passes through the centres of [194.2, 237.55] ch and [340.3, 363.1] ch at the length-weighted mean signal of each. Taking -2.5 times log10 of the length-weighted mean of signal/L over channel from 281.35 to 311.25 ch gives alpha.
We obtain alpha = 0.11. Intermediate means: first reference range 22.9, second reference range 25.1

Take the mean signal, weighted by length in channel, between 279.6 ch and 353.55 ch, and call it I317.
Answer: 22.8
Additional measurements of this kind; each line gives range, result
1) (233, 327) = 22.2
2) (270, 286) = 21.7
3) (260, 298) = 22.2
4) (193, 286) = 22.6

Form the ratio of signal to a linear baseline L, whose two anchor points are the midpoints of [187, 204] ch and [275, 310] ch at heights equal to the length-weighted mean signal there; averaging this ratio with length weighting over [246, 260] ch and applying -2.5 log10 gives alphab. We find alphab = -0.039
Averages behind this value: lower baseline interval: 23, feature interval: 23.1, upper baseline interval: 21.7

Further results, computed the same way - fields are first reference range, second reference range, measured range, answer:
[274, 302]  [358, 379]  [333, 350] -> -0.12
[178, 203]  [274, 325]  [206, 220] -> -0.02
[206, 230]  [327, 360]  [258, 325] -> 0.08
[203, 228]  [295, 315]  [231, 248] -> 0.04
